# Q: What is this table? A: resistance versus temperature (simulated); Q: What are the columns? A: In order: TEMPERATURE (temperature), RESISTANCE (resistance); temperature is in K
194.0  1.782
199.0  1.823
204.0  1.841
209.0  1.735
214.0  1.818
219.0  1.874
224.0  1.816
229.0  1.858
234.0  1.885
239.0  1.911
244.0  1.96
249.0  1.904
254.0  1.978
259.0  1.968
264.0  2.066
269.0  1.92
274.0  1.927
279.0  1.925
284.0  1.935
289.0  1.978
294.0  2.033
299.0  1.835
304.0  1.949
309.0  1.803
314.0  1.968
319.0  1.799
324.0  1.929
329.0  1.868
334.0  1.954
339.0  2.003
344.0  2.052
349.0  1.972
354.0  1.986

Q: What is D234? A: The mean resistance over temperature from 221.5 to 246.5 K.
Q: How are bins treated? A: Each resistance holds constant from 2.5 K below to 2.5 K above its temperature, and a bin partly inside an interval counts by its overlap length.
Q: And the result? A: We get 1.89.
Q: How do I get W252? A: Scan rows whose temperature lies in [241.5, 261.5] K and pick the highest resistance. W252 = 1.978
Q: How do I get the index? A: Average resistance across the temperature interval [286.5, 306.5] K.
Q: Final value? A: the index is 1.95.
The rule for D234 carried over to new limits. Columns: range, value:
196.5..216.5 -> 1.8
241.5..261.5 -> 1.95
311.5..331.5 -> 1.89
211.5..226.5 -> 1.84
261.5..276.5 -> 1.97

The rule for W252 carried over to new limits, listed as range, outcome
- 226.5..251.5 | 1.96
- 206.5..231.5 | 1.874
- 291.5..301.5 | 2.033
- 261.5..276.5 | 2.066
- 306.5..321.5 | 1.968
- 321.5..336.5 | 1.954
